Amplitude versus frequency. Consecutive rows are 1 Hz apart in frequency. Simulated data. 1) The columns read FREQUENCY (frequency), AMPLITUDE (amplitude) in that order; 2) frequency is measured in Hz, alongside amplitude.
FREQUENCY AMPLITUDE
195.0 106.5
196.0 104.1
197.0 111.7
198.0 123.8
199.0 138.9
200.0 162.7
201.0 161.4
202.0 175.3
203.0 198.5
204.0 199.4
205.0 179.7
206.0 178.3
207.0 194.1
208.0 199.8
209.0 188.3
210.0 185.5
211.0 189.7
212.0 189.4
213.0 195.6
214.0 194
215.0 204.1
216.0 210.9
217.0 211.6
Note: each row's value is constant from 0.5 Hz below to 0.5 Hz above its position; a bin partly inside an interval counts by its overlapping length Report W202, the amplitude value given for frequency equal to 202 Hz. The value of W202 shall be 175.3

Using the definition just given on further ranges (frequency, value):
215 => 204.1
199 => 138.9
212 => 189.4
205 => 179.7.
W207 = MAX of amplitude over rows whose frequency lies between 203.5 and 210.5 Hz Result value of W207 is 199.8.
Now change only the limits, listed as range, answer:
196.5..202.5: 175.3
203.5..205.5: 199.4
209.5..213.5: 195.6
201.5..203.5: 198.5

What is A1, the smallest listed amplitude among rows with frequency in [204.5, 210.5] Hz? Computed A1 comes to 178.3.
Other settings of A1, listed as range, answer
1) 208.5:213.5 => 185.5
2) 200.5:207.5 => 161.4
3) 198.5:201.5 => 138.9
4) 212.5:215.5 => 194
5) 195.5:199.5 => 104.1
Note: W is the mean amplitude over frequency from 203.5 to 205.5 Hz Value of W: 190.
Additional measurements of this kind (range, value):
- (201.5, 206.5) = 186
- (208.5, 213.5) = 190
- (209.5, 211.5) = 188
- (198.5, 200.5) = 151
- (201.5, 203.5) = 187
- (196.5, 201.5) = 140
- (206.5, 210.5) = 192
